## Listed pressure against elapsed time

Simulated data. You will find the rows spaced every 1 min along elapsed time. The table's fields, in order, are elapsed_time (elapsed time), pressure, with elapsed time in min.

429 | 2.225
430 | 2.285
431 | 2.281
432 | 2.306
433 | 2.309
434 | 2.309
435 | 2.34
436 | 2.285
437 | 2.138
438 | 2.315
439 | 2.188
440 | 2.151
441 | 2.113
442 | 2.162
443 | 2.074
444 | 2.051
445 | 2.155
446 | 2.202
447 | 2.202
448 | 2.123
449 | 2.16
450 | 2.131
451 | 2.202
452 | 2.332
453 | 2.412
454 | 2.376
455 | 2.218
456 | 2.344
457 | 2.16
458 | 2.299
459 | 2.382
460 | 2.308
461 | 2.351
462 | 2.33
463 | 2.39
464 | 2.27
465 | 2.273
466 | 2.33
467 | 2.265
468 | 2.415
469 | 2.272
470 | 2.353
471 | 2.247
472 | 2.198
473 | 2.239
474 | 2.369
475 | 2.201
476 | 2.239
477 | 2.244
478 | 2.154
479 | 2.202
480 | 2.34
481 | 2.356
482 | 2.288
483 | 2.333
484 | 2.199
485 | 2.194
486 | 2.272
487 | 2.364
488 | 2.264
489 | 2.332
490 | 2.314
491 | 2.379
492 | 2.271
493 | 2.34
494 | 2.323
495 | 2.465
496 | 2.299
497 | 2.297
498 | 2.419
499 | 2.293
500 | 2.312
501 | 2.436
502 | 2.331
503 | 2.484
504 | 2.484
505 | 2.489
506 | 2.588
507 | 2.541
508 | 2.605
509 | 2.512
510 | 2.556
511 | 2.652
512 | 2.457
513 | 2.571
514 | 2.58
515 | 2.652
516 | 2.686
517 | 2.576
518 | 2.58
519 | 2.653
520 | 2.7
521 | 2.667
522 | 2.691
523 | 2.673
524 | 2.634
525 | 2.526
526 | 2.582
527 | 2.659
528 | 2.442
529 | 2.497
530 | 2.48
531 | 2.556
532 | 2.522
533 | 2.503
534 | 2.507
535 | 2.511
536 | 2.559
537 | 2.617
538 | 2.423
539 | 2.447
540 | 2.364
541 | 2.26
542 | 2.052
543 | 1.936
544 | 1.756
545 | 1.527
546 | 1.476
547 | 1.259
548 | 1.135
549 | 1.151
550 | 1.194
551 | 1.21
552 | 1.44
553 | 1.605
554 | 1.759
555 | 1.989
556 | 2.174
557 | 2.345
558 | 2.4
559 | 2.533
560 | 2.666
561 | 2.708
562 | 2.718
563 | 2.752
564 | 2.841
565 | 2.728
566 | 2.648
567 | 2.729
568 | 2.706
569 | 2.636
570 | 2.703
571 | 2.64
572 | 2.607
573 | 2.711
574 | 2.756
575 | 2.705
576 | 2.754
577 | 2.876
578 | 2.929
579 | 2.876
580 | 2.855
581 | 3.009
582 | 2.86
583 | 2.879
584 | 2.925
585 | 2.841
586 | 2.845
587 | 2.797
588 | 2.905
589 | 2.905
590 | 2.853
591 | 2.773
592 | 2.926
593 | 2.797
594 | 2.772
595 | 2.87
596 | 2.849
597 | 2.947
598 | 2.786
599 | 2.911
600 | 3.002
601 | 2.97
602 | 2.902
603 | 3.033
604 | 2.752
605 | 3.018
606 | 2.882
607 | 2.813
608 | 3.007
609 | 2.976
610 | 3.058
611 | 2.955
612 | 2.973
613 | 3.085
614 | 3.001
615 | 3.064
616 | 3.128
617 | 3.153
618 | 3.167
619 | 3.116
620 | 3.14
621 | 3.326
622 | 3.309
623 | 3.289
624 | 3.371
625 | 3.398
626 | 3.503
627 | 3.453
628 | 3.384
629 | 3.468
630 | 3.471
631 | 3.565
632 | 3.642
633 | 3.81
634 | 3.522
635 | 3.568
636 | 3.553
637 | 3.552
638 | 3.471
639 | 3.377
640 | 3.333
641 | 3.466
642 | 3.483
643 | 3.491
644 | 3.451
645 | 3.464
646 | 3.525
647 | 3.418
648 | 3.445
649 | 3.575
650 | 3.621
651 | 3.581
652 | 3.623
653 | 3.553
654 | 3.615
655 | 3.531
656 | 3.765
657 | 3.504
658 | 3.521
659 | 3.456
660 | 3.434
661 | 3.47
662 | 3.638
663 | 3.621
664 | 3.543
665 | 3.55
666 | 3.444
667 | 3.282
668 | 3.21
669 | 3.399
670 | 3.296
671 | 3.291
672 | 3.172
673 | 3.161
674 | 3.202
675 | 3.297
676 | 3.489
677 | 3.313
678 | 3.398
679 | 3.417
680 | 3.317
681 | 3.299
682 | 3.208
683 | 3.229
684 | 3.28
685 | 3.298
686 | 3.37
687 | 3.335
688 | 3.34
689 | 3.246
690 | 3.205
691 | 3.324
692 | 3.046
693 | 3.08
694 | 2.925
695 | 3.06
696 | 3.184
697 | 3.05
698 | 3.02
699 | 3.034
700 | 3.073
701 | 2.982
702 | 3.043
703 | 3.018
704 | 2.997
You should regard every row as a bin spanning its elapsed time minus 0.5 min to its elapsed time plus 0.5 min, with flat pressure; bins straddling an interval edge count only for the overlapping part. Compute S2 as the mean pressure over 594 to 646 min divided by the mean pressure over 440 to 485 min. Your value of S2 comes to 1.43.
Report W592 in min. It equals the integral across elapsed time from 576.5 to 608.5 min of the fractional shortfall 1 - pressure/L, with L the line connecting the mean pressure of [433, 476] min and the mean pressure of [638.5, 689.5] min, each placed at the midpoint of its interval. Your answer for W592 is 1.4 min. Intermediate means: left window 2.25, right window 3.42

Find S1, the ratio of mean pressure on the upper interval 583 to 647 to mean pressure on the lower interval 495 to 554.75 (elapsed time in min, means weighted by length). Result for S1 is 1.38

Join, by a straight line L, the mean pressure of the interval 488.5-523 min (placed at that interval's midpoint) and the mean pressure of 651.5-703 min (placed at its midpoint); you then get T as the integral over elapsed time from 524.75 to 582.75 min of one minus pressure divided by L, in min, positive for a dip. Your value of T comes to 7.7 min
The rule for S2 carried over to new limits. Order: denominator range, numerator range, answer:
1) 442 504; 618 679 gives 1.51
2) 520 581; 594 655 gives 1.38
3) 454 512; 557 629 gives 1.25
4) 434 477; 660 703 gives 1.45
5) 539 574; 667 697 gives 1.50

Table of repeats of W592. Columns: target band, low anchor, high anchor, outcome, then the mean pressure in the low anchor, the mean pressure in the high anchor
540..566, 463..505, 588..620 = 6.6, 2.31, 2.95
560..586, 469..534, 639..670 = 1.4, 2.43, 3.5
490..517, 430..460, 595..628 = 0.7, 2.23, 3.07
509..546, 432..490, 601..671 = 2.9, 2.26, 3.35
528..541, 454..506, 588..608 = 0.5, 2.32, 2.89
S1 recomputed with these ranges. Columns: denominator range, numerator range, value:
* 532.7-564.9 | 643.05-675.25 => 1.65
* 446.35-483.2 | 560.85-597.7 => 1.23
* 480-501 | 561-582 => 1.19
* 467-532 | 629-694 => 1.41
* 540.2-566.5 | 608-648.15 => 1.66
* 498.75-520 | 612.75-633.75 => 1.32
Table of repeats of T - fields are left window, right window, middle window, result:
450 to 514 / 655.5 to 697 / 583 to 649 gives -3.1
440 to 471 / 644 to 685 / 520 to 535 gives 0.5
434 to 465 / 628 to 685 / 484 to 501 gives 1.2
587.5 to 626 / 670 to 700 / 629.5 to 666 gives -4.8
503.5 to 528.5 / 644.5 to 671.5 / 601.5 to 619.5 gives 1.1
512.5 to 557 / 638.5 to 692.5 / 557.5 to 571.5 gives -1.0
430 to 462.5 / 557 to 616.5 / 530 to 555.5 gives 6.6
